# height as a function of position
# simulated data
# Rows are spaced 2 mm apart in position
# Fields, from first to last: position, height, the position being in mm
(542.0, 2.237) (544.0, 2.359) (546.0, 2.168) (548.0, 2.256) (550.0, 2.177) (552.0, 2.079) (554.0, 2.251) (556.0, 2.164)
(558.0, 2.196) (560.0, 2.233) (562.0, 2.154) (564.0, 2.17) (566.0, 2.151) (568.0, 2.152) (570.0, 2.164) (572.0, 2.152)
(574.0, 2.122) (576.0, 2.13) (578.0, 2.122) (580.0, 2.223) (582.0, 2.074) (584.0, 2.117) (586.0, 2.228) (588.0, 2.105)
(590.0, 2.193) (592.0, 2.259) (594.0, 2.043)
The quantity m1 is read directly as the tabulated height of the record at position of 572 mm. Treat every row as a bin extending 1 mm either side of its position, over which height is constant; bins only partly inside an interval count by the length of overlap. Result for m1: 2.152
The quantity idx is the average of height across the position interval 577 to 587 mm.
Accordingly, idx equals 2.15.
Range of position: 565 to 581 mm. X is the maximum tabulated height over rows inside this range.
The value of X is 2.223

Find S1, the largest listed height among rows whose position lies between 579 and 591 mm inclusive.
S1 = 2.228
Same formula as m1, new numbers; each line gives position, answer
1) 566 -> 2.151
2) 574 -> 2.122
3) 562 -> 2.154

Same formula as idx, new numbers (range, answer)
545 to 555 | 2.19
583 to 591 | 2.16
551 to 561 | 2.18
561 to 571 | 2.16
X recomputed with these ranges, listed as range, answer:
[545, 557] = 2.256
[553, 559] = 2.251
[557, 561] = 2.233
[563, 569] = 2.17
